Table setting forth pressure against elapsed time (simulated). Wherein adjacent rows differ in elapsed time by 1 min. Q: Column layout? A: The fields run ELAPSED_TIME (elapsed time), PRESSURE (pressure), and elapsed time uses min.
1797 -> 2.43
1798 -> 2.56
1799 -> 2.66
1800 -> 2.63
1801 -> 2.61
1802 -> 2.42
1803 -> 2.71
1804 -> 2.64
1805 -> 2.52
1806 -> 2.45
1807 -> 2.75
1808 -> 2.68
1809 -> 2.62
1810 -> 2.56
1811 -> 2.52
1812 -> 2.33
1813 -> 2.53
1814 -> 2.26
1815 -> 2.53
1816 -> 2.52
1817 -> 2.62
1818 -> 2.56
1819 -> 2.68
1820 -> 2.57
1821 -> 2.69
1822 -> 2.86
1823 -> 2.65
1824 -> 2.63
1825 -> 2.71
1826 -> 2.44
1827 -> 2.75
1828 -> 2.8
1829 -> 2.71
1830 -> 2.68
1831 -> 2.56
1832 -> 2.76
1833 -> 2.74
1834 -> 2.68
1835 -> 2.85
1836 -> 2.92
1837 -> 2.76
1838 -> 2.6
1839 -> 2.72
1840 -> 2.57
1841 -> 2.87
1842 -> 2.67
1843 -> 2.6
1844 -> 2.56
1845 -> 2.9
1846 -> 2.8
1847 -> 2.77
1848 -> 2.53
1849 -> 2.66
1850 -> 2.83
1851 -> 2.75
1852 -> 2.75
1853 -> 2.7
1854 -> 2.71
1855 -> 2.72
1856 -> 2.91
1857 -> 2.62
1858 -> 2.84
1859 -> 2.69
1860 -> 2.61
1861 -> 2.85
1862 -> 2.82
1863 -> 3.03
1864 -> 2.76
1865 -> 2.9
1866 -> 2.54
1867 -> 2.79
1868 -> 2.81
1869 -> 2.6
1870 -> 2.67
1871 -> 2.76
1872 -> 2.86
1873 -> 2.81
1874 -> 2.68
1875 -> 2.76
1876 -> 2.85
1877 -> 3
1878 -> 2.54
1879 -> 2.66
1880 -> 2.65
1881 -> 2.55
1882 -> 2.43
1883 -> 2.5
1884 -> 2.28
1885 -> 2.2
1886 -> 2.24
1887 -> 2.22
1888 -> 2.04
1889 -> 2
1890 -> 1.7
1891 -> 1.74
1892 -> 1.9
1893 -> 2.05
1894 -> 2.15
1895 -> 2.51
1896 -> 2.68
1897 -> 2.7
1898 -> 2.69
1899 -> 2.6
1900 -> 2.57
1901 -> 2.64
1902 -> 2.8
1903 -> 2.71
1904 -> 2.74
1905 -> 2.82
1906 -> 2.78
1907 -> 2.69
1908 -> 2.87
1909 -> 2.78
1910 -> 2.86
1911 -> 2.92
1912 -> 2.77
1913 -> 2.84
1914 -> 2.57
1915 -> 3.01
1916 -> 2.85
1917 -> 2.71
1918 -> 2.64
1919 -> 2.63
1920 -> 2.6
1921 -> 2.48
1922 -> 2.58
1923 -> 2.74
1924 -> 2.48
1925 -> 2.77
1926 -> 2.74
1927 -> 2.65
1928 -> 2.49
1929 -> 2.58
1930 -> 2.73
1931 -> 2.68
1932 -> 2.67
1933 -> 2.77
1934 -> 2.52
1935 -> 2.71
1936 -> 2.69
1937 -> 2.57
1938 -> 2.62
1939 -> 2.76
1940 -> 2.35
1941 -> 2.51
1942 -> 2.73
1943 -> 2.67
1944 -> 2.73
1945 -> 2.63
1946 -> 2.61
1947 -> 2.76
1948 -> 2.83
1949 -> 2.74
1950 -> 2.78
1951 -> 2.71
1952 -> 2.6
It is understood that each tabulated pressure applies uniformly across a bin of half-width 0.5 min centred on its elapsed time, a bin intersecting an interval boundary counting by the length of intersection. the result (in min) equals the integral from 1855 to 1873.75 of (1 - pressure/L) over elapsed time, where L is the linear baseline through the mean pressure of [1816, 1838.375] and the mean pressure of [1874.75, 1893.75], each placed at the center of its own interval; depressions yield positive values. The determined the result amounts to -2.4 min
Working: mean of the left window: 2.69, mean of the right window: 2.32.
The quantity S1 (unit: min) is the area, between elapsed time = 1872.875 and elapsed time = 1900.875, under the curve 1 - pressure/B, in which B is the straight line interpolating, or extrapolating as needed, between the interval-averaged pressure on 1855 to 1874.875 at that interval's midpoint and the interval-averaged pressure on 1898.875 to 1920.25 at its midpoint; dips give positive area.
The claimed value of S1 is 3.5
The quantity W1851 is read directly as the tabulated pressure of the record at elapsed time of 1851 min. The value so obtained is 2.75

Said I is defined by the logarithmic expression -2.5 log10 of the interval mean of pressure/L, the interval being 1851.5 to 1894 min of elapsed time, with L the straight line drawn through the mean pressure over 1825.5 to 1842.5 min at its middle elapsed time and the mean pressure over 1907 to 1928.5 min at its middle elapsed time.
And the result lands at 0.062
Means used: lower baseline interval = 2.71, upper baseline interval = 2.71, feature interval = 2.56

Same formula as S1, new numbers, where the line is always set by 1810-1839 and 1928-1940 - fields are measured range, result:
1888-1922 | 0.96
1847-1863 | -0.62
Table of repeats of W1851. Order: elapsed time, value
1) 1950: 2.78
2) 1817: 2.62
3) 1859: 2.69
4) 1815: 2.53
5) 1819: 2.68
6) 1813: 2.53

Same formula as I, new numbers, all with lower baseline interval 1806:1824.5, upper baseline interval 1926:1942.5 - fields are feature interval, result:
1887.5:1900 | 0.17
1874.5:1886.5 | 0.02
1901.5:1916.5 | -0.07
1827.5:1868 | -0.06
